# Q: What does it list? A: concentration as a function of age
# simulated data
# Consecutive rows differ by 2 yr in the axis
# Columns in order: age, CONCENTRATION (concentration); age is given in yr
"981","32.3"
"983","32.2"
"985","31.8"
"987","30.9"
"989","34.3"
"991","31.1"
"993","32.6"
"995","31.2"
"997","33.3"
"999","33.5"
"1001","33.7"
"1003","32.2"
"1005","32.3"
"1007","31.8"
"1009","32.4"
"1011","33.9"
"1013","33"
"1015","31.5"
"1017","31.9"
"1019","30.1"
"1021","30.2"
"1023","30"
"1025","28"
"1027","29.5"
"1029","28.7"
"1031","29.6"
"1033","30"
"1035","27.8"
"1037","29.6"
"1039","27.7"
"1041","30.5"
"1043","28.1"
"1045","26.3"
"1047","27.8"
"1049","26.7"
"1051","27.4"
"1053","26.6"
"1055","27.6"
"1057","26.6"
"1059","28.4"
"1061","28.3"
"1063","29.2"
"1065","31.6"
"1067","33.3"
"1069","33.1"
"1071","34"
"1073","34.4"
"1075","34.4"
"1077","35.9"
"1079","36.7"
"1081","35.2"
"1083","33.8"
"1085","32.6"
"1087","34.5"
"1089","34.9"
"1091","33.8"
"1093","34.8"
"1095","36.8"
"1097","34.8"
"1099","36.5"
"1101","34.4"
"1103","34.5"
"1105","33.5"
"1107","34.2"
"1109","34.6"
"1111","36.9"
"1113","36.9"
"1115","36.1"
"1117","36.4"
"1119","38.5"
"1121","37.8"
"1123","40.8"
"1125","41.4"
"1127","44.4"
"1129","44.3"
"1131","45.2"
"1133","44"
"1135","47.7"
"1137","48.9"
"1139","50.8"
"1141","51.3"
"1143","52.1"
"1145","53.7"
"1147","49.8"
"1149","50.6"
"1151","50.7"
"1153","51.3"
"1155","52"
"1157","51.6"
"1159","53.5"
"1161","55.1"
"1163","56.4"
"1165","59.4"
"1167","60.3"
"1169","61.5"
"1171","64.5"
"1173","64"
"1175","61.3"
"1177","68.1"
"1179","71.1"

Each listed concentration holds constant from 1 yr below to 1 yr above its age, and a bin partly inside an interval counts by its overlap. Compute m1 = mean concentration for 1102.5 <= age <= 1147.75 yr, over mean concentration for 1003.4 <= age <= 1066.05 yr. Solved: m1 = 1.44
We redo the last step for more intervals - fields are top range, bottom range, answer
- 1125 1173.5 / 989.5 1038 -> 1.68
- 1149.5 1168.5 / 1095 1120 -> 1.53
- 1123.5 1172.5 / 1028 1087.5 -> 1.69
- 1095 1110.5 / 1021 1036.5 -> 1.19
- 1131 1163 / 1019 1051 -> 1.77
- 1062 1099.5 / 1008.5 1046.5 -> 1.14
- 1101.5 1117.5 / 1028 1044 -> 1.22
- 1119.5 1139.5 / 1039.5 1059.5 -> 1.60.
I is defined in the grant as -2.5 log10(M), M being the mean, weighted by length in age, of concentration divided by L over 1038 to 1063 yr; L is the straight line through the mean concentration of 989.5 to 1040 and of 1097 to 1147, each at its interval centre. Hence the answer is 0.24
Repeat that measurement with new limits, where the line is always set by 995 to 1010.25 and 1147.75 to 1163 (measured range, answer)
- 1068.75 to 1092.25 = 0.23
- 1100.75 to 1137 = 0.21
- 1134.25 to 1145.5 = -0.01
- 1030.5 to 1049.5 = 0.30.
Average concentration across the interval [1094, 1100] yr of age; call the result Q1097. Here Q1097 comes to 36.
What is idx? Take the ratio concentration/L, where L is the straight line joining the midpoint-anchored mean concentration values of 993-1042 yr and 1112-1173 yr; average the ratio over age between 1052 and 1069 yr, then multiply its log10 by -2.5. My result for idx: 0.27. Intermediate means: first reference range 31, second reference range 49.1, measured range 29.2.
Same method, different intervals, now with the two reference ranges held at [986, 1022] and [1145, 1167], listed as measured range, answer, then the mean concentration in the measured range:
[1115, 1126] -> 0.24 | 38.7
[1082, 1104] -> 0.27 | 34.7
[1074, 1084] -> 0.21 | 35.2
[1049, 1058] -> 0.40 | 27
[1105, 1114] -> 0.31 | 35.4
